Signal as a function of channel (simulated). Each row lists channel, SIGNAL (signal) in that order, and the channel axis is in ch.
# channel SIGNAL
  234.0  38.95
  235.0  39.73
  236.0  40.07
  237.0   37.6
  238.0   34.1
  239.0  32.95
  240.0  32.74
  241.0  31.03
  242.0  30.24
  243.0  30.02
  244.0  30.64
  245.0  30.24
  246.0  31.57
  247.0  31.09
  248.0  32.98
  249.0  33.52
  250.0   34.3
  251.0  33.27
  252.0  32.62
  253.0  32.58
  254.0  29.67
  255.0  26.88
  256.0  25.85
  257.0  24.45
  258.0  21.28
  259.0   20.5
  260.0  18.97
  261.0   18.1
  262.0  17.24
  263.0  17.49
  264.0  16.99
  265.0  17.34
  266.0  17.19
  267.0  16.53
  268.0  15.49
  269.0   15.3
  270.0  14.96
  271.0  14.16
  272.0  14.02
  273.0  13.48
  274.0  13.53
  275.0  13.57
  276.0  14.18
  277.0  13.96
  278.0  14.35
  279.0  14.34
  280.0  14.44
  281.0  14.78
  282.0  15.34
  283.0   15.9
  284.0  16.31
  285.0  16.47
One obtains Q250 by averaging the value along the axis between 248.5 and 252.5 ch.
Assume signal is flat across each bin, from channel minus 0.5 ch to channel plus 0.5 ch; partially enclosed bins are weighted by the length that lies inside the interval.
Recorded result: 33.4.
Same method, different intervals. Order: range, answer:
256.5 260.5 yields 21.3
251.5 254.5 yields 31.6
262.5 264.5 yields 17.2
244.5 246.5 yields 30.9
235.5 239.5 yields 36.2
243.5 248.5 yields 31.3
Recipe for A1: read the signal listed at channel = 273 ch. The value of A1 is 13.48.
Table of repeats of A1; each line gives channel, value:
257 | 24.45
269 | 15.3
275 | 13.57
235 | 39.73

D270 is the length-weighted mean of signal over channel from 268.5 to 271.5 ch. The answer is 14.8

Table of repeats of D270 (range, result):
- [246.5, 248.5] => 32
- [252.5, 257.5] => 27.9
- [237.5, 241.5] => 32.7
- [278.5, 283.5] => 15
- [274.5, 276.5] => 13.9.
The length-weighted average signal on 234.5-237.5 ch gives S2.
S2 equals 39.1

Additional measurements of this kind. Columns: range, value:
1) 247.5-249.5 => 33.2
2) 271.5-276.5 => 13.8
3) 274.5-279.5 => 14.1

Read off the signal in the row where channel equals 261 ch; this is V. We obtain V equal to 18.1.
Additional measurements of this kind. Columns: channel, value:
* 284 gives 16.31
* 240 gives 32.74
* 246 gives 31.57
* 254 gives 29.67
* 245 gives 30.24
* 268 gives 15.49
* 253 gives 32.58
